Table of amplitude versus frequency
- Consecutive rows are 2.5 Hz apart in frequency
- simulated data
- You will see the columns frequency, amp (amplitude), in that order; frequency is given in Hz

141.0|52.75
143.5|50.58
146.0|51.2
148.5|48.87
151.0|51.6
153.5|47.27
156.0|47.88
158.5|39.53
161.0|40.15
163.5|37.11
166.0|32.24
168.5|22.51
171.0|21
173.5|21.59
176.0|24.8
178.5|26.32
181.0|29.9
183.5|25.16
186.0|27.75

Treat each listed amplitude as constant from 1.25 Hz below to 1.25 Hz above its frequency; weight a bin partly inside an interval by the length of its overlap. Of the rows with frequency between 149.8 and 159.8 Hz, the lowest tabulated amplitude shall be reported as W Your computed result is 39.53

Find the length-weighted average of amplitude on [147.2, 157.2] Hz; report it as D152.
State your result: 48.9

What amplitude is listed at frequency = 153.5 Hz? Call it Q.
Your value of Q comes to 47.27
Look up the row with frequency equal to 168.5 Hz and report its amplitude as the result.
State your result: 22.51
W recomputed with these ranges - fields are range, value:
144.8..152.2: 48.87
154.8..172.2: 21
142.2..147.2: 50.58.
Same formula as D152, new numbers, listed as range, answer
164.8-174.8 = 24.3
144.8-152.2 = 50.5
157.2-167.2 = 37.3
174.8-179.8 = 25.6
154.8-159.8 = 43.6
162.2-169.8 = 30.6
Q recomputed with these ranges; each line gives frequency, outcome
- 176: 24.8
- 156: 47.88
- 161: 40.15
